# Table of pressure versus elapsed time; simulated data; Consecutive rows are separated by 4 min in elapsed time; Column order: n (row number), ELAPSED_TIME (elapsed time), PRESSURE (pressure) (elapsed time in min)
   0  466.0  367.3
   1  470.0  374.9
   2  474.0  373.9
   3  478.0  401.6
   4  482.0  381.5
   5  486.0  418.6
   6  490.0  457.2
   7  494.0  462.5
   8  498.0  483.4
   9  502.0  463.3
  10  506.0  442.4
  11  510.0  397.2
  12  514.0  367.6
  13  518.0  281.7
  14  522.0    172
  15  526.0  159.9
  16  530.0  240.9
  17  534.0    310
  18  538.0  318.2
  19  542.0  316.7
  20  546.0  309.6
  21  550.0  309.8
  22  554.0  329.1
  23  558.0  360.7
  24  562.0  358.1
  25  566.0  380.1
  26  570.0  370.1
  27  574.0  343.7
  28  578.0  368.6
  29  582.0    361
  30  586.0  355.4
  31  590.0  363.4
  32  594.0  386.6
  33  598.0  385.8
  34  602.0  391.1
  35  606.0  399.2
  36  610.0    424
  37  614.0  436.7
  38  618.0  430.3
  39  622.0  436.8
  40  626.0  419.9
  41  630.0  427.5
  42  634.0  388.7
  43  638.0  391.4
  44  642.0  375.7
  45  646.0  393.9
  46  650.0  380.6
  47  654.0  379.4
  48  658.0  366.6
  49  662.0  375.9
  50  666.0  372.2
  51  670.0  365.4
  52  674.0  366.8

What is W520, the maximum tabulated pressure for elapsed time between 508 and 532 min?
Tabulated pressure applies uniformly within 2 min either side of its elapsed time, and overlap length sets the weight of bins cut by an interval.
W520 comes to 397.2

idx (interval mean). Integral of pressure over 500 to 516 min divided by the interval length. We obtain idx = 418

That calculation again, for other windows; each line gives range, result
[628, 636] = 408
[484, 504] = 457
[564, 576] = 365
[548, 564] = 339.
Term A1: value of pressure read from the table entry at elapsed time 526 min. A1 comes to 159.9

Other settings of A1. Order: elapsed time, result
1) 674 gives 366.8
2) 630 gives 427.5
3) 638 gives 391.4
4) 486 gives 418.6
